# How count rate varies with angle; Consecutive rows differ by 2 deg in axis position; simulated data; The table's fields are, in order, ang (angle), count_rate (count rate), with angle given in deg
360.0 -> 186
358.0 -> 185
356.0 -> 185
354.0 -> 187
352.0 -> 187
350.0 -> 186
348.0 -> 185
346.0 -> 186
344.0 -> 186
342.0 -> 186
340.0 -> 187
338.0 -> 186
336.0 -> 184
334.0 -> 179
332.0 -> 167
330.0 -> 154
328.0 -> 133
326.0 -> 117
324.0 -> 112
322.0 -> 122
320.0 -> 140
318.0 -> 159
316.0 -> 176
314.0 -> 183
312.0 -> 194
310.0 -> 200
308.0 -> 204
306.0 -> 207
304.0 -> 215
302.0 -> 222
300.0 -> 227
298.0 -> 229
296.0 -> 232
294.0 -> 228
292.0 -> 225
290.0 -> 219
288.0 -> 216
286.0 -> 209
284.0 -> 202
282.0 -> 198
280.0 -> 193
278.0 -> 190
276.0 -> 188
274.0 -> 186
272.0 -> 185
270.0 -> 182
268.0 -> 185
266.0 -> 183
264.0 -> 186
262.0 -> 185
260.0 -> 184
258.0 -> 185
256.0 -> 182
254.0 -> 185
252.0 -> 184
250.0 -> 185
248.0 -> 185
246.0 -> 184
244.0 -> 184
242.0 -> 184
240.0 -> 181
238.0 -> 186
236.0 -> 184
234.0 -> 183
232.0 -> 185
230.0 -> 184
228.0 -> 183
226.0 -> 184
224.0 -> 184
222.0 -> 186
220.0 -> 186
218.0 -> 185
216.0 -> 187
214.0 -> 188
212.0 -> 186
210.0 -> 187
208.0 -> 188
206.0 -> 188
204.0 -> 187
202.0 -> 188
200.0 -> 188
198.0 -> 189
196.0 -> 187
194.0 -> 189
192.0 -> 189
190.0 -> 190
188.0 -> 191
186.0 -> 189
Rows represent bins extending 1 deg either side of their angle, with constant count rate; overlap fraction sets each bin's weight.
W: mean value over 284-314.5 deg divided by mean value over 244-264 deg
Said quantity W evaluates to 1.16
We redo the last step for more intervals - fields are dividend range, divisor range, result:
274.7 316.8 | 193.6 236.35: 1.11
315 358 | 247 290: 0.88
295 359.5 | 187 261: 0.98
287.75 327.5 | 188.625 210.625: 1.01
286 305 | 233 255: 1.21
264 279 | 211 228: 1.00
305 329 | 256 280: 0.87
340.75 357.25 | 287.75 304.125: 0.83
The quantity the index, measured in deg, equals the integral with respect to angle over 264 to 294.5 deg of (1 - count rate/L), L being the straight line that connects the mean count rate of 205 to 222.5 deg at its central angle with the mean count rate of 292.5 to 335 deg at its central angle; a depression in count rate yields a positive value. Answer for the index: -2.5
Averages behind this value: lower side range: 187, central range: 198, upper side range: 181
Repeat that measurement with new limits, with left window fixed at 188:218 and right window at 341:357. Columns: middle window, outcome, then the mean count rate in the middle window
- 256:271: 0.24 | 184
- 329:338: 0.65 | 173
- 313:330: 3.92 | 143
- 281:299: -2.97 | 218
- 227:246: 0.37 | 184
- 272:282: -0.15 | 190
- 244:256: 0.19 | 184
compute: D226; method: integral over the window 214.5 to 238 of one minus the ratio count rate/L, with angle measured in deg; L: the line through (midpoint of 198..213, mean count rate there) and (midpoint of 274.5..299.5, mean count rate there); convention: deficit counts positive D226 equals 1.0 deg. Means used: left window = 188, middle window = 185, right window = 211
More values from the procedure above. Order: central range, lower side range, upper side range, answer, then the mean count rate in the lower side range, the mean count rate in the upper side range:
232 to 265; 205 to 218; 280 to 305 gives 2.7 deg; 187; 217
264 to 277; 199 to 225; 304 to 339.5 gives -0.6 deg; 187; 167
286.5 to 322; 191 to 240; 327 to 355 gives -4.3 deg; 186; 178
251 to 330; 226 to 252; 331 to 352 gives -1.9 deg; 184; 183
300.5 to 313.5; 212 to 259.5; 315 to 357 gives -2.6 deg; 185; 167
